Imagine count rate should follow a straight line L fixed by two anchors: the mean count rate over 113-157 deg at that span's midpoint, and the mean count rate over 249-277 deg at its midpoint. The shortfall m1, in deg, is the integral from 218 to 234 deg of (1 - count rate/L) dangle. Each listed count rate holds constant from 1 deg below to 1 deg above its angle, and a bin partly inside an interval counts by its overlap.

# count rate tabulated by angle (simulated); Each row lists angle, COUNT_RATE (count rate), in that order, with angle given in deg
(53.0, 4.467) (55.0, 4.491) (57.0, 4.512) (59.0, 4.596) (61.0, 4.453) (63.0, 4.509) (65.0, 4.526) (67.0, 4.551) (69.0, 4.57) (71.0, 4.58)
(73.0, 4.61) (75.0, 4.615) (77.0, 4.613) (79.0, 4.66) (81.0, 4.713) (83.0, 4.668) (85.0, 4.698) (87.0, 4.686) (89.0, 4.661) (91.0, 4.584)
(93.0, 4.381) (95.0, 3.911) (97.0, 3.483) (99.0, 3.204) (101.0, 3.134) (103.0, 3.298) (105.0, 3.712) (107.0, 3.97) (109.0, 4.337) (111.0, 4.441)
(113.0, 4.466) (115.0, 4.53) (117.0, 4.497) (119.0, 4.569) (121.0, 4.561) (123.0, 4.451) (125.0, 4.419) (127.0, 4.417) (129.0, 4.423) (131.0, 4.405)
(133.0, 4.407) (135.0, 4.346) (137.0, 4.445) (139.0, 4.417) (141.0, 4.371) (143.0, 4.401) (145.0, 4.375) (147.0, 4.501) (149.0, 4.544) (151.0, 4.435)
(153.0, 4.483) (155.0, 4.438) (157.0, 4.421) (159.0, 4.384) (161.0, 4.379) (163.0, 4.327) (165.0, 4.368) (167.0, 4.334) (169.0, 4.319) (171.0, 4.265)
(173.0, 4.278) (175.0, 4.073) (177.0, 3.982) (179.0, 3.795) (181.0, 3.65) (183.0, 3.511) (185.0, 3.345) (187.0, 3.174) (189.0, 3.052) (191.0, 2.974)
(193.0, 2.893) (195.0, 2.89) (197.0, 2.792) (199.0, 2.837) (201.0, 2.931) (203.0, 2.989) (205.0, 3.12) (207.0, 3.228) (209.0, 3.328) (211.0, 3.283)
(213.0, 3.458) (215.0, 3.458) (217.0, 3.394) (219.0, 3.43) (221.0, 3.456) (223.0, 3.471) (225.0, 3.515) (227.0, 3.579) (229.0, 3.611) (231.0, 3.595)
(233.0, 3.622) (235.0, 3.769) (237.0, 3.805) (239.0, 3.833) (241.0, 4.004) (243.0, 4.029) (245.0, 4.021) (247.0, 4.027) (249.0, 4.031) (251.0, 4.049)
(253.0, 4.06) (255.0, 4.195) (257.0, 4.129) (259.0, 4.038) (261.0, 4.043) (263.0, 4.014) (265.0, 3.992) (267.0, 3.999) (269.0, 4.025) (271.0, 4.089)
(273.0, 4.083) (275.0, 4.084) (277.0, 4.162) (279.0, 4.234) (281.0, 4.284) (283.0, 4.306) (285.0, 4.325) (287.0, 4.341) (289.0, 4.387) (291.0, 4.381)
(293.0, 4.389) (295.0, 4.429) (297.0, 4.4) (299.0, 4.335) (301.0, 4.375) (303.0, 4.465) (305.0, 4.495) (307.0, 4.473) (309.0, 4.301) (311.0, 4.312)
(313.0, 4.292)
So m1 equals 2.5 deg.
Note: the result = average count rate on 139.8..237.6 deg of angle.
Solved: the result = 3.73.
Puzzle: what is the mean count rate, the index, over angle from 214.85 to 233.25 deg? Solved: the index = 3.51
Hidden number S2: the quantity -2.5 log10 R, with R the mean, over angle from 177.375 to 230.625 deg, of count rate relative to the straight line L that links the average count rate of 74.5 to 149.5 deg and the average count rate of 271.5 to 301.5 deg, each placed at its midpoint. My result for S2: 0.29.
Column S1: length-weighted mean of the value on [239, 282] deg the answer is 4.07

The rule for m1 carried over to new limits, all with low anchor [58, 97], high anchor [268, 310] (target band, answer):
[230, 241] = 1.54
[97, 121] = 2.56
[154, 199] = 6.56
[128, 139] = 0.16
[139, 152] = 0.06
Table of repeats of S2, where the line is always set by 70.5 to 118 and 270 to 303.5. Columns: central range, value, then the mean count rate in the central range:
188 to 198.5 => 0.417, 2.92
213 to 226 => 0.234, 3.45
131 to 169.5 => -0.033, 4.41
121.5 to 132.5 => -0.039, 4.43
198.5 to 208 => 0.375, 3.03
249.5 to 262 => 0.054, 4.08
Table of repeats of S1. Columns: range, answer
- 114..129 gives 4.49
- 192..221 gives 3.16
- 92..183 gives 4.22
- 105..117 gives 4.31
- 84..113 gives 4.05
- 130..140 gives 4.4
